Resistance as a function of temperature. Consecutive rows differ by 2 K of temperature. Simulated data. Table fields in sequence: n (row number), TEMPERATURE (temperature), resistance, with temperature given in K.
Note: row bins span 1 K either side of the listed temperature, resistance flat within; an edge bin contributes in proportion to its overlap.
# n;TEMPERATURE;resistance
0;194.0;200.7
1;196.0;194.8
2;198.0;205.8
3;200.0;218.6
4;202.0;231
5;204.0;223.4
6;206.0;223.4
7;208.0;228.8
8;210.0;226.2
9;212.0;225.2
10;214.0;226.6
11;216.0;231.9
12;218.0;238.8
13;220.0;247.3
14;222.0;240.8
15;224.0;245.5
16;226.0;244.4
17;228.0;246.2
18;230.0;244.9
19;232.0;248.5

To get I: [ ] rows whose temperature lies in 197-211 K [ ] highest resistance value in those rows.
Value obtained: 231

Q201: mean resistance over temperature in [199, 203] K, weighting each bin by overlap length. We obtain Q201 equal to 225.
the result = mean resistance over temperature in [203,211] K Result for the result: 225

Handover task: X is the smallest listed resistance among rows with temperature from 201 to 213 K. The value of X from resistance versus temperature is 223.4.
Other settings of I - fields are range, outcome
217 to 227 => 247.3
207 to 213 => 228.8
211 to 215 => 226.6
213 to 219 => 238.8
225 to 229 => 246.2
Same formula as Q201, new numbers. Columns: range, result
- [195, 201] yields 206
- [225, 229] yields 245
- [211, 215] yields 226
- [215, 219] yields 235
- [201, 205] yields 227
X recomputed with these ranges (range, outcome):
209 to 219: 225.2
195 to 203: 194.8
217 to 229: 238.8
